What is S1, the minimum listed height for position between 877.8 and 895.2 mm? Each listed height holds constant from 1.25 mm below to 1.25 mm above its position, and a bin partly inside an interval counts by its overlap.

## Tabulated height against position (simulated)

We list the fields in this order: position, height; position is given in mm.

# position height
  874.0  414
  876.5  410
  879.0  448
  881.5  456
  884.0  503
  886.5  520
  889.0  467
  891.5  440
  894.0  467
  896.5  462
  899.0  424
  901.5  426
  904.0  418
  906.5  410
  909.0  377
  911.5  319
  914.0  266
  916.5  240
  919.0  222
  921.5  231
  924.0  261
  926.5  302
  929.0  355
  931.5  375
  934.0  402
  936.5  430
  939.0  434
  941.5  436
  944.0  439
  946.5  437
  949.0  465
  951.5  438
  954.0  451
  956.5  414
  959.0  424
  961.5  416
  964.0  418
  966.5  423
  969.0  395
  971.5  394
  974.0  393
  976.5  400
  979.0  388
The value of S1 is 440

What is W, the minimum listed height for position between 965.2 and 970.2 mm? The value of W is 395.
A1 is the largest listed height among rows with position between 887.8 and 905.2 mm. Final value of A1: 467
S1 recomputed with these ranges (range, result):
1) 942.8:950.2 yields 437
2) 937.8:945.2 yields 434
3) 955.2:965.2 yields 414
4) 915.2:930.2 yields 222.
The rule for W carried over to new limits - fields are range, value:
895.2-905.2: 418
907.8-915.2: 266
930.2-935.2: 375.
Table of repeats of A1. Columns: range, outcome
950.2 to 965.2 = 451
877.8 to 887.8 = 520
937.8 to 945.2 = 439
